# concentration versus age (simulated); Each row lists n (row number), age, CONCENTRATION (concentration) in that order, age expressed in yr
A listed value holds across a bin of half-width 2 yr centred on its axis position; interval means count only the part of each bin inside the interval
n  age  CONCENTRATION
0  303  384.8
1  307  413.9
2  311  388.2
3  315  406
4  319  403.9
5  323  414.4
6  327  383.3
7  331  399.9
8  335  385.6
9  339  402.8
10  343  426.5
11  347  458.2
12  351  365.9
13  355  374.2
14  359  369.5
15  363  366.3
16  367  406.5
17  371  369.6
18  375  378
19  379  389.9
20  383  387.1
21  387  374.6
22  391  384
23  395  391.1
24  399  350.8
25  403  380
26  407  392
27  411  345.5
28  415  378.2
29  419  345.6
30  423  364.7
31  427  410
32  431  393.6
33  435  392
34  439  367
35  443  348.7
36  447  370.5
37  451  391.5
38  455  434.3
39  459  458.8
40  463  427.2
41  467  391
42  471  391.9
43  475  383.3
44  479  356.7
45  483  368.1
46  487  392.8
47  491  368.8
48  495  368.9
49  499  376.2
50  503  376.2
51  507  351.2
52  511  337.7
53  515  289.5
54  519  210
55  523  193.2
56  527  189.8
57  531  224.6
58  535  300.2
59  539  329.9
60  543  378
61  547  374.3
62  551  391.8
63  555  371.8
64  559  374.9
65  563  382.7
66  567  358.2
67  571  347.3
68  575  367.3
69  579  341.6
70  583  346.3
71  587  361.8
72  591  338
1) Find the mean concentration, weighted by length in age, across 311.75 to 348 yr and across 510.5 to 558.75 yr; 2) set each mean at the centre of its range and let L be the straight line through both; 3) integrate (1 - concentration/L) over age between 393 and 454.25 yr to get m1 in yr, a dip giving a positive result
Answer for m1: -3.1 yr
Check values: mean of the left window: 407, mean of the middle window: 376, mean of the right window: 301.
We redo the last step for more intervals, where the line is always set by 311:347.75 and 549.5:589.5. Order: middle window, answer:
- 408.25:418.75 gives 0.8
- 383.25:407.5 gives 1.0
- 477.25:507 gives 0.5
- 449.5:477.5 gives -2.1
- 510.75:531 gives 7.5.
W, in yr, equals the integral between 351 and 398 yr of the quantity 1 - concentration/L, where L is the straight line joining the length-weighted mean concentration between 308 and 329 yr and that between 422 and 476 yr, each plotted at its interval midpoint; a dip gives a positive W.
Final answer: 2.2 yr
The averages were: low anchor 400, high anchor 395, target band 380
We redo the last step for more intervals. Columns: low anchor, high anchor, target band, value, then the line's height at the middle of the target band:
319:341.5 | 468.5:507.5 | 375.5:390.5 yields 0.27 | 390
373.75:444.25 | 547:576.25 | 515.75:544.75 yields 8.65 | 372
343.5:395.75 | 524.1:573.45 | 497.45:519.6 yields 1.01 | 345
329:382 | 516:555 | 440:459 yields -2.99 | 340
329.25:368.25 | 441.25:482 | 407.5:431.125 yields 1.35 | 395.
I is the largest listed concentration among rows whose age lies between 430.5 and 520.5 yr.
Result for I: 458.8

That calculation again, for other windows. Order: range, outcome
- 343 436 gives 458.2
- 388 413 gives 392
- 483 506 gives 392.8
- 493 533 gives 376.2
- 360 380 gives 406.5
